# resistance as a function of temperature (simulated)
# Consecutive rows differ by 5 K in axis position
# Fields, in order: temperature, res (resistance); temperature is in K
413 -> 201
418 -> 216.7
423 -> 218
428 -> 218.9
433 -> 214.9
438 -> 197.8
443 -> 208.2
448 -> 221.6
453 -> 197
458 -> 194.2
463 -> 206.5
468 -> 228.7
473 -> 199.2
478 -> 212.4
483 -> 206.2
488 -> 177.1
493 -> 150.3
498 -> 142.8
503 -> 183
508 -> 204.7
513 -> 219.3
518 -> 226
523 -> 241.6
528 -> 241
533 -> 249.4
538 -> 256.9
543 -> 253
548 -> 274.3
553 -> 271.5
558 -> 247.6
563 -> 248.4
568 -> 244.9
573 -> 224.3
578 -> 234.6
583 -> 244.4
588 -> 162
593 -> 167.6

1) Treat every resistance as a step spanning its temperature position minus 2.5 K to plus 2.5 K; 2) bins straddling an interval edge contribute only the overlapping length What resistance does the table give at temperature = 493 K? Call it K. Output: 150.3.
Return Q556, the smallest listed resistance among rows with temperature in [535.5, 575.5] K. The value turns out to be 224.3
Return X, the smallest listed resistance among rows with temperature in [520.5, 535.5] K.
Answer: 241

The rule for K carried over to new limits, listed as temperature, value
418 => 216.7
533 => 249.4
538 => 256.9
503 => 183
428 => 218.9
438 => 197.8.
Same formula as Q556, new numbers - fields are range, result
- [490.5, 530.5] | 142.8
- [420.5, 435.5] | 214.9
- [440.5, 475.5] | 194.2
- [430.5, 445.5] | 197.8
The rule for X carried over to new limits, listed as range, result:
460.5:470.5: 206.5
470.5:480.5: 199.2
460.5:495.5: 150.3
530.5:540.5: 249.4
